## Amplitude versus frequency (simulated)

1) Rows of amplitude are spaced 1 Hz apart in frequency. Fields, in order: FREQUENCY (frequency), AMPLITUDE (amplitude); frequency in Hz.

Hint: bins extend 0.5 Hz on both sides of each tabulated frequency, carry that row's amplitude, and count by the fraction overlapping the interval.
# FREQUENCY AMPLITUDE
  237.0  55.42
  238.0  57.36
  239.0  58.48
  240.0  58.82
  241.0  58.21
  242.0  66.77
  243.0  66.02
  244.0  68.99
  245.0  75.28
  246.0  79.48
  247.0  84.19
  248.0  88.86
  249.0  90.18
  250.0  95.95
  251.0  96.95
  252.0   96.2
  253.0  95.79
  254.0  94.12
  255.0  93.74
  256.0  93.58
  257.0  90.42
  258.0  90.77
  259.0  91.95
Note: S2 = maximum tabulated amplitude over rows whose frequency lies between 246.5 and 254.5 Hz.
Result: 96.95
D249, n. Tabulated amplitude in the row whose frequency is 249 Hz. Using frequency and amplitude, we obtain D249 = 90.18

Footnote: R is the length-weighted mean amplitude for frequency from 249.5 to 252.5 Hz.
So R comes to 96.4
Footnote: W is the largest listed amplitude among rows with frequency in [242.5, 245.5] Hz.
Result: 75.28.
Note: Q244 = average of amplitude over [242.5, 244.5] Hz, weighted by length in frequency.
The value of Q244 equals 67.5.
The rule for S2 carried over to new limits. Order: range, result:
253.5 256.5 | 94.12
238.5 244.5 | 68.99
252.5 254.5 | 95.79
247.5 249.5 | 90.18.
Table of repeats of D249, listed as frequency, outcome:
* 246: 79.48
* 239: 58.48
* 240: 58.82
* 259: 91.95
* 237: 55.42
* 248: 88.86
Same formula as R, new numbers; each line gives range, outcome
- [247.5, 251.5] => 93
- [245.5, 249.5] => 85.7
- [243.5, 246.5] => 74.6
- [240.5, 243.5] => 63.7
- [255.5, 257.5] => 92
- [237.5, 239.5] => 57.9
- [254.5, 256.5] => 93.7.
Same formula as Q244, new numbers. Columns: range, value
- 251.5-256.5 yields 94.7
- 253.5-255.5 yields 93.9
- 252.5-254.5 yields 95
